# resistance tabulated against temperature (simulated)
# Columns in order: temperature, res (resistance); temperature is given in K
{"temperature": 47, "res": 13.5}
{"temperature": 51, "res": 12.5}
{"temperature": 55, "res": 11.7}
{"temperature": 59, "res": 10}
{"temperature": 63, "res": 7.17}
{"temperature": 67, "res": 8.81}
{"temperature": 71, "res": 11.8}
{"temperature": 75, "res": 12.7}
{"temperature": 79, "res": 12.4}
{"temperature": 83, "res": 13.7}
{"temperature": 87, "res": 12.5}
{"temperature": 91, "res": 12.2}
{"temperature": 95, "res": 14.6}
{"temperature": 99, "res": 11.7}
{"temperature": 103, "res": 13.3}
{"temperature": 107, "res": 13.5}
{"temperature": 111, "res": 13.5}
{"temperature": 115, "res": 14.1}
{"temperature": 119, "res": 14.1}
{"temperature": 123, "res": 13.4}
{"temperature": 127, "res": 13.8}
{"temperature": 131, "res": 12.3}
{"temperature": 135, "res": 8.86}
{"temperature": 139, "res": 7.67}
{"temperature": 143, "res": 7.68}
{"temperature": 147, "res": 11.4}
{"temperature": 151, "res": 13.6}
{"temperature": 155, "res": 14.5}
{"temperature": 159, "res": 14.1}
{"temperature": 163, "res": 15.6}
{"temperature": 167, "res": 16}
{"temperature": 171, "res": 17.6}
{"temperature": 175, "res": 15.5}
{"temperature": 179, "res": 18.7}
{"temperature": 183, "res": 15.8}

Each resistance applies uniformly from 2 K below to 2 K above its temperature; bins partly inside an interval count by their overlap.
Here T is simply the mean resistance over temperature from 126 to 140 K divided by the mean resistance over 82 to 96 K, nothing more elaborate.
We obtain 0.8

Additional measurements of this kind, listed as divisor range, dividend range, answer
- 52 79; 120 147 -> 1.02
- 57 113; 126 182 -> 1.12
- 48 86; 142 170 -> 1.21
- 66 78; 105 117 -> 1.20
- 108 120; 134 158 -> 0.78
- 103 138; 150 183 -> 1.23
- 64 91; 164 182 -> 1.42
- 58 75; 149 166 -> 1.48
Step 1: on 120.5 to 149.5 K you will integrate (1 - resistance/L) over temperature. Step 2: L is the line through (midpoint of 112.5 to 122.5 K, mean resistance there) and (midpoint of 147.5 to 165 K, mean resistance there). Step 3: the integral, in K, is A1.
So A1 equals 6.6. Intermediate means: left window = 14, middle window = 10.8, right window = 14.2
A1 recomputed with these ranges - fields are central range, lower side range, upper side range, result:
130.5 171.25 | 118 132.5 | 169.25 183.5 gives 7.6 K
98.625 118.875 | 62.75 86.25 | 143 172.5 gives -1.4 K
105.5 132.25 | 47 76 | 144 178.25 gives -1.1 K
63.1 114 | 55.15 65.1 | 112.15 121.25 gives -3.5 K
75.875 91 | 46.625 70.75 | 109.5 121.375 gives -1.0 K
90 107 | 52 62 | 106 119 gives -0.1 K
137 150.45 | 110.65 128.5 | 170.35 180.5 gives 5.2 K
